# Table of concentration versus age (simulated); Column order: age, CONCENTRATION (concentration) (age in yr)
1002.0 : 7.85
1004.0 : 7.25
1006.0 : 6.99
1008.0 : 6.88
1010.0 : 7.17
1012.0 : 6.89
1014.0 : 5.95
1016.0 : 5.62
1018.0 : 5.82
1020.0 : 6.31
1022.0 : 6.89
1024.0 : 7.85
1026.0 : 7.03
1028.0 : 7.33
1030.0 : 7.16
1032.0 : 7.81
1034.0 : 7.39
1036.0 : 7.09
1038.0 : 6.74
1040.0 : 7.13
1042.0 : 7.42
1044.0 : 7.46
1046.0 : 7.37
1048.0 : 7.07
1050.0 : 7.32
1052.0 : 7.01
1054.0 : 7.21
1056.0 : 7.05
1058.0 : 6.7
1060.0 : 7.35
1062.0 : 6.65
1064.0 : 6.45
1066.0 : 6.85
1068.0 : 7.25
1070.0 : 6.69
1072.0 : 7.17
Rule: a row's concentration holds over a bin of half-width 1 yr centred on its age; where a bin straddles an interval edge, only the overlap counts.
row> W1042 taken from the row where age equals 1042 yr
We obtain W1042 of 7.42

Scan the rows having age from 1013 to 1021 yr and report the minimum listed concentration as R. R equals 5.62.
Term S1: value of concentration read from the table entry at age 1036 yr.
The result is 7.09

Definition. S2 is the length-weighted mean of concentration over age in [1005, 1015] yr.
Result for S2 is 6.78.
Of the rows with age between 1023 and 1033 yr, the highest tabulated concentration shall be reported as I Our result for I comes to 7.85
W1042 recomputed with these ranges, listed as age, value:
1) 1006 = 6.99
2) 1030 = 7.16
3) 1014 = 5.95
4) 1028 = 7.33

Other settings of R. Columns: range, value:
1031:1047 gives 6.74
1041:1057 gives 7.01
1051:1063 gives 6.65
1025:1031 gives 7.03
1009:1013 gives 6.89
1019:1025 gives 6.31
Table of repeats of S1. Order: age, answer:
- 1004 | 7.25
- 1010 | 7.17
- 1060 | 7.35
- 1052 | 7.01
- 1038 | 6.74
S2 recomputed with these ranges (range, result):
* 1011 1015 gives 6.42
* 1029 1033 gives 7.48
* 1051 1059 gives 6.99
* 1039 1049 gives 7.29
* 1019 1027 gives 7.02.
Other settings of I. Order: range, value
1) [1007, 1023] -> 7.17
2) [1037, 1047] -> 7.46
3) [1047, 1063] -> 7.35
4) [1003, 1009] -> 7.25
